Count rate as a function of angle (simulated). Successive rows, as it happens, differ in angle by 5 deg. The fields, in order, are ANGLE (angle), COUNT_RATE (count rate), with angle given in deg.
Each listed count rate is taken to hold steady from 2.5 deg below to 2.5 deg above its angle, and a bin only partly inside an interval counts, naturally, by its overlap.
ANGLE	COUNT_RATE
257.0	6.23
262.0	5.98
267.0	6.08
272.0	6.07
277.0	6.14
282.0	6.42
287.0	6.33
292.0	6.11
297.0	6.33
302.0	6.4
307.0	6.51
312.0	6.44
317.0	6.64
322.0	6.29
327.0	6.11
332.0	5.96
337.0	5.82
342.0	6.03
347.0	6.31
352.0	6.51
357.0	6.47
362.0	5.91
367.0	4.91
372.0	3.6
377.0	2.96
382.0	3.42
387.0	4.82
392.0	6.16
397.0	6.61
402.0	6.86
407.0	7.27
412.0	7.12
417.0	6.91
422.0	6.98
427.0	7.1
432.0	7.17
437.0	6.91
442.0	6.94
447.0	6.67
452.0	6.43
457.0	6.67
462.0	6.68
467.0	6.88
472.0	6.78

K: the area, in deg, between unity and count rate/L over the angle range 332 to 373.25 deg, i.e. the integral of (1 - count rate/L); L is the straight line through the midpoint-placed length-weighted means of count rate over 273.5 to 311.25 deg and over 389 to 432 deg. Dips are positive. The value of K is 5.13 deg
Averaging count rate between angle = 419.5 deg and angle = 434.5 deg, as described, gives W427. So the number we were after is 7.08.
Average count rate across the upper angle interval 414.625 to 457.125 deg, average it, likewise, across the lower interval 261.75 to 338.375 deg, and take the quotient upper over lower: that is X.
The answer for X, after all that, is 1.1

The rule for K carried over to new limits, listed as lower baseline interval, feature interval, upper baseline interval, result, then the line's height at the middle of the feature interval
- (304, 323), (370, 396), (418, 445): 9.4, 6.79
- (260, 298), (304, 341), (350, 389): -4.9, 5.52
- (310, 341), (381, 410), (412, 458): 2.8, 6.64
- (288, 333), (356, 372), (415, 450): 3.0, 6.6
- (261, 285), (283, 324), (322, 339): -2.1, 6.08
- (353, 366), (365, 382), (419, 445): 6.8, 6.26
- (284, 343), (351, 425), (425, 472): 9.2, 6.57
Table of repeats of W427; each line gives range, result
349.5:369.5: 5.95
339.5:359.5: 6.33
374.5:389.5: 3.73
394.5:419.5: 6.95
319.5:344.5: 6.04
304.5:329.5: 6.4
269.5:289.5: 6.24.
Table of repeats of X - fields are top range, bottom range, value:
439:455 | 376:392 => 1.60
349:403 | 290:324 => 0.82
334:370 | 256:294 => 0.97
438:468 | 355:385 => 1.49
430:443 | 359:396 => 1.51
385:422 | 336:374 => 1.15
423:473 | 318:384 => 1.25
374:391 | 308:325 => 0.61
